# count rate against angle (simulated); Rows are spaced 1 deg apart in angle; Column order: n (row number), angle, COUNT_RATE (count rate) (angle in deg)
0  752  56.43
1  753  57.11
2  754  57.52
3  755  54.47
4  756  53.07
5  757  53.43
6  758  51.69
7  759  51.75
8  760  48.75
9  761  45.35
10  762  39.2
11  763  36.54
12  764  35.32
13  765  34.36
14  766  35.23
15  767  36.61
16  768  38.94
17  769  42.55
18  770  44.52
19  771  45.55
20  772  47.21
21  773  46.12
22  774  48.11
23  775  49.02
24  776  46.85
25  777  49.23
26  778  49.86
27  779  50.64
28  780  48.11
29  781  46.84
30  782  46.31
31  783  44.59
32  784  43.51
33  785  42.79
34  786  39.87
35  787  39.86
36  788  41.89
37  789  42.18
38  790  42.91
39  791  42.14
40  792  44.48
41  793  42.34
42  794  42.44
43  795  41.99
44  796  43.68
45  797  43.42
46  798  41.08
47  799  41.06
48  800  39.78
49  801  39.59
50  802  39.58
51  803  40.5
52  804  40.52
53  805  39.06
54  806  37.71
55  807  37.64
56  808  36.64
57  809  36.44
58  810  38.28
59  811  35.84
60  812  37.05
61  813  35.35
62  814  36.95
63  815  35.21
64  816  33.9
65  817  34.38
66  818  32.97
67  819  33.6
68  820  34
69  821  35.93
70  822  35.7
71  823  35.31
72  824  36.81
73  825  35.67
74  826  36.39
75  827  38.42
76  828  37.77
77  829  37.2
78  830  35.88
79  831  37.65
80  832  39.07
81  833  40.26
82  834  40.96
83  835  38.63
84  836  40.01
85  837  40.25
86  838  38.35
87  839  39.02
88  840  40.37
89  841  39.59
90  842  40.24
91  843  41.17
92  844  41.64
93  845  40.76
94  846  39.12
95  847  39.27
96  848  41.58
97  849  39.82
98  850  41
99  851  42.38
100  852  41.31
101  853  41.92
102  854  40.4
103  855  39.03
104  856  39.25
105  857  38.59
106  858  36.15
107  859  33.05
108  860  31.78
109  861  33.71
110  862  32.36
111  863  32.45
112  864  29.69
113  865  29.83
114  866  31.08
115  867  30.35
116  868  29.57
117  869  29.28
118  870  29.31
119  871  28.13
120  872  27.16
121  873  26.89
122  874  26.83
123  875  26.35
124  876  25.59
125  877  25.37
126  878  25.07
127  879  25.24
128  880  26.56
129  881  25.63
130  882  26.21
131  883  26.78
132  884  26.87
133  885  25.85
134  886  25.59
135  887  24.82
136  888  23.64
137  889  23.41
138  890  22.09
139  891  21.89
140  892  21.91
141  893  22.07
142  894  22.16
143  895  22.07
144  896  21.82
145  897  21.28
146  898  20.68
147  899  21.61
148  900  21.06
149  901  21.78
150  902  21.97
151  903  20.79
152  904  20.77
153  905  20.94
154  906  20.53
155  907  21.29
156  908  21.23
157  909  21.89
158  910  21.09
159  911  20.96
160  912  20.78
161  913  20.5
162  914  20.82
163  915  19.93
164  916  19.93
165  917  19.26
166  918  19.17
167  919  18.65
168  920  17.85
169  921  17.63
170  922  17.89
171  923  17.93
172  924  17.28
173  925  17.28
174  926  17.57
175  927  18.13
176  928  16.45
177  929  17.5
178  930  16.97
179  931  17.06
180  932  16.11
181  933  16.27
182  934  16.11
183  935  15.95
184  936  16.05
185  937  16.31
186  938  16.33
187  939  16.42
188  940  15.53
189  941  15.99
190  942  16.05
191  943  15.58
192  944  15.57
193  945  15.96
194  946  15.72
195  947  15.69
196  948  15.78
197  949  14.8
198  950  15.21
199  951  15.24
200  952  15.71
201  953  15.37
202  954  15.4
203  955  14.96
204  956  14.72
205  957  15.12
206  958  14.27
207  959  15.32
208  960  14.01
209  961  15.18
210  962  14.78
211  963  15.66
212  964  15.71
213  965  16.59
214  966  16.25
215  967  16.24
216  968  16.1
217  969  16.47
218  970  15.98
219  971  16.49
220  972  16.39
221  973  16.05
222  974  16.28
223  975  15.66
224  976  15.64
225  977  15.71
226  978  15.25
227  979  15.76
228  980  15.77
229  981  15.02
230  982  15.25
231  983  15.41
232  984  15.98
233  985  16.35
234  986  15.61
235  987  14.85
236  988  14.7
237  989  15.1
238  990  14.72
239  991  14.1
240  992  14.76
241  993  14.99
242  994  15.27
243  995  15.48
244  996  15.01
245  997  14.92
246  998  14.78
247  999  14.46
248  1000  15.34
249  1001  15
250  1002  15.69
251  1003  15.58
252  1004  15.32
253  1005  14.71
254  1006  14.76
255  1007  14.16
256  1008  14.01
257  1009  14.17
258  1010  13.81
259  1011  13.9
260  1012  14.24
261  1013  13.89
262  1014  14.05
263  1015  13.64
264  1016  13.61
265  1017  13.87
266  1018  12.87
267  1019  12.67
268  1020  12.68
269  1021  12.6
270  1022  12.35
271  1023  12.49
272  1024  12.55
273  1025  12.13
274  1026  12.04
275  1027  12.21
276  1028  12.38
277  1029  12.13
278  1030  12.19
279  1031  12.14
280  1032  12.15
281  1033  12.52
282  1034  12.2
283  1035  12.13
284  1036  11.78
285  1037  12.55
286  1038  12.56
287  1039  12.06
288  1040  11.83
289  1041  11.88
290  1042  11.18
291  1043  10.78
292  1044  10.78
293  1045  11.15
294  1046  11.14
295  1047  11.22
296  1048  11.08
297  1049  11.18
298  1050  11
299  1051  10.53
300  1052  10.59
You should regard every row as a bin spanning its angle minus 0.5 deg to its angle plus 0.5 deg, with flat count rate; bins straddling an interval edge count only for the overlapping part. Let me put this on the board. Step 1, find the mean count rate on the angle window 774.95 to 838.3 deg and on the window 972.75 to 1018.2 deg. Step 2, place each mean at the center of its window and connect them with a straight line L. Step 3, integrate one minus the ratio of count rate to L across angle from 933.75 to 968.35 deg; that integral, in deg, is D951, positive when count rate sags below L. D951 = 8.6 deg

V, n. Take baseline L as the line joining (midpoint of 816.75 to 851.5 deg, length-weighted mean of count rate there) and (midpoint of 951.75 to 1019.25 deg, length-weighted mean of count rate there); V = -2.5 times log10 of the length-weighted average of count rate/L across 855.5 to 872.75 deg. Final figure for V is 0.07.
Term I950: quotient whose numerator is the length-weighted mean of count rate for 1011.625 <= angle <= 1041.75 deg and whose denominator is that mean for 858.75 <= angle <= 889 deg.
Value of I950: 0.45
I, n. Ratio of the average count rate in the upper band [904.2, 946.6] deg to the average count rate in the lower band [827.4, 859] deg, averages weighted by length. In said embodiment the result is 0.5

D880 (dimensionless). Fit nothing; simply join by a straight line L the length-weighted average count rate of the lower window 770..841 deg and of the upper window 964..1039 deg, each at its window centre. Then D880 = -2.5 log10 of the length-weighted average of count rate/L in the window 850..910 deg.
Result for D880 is 0.13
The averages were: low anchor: 40.4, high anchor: 14.4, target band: 27.4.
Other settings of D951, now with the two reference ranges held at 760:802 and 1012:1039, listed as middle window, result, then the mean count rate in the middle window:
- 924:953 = 9.0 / 16.2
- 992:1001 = 0.7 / 15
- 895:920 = 6.0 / 20.7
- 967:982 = 2.4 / 15.9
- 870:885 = 2.2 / 26.4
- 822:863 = -3.6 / 38.4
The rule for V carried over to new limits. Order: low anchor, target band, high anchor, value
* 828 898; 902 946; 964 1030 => 0.31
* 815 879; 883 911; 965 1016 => 0.26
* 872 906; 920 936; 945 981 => 0.14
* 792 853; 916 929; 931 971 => 0.16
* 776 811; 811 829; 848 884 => 0.08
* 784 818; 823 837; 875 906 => -0.11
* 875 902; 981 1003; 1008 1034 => 0.01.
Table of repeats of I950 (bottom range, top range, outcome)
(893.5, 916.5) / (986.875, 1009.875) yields 0.70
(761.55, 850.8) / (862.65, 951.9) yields 0.53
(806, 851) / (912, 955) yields 0.45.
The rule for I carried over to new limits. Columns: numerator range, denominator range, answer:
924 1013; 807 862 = 0.41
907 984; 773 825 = 0.41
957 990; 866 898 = 0.61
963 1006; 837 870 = 0.42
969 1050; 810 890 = 0.41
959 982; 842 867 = 0.42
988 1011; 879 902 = 0.63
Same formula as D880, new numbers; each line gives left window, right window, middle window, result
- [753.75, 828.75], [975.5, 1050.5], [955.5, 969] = 0.28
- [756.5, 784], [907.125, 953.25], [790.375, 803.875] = -0.04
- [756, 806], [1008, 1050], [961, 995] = 0.20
